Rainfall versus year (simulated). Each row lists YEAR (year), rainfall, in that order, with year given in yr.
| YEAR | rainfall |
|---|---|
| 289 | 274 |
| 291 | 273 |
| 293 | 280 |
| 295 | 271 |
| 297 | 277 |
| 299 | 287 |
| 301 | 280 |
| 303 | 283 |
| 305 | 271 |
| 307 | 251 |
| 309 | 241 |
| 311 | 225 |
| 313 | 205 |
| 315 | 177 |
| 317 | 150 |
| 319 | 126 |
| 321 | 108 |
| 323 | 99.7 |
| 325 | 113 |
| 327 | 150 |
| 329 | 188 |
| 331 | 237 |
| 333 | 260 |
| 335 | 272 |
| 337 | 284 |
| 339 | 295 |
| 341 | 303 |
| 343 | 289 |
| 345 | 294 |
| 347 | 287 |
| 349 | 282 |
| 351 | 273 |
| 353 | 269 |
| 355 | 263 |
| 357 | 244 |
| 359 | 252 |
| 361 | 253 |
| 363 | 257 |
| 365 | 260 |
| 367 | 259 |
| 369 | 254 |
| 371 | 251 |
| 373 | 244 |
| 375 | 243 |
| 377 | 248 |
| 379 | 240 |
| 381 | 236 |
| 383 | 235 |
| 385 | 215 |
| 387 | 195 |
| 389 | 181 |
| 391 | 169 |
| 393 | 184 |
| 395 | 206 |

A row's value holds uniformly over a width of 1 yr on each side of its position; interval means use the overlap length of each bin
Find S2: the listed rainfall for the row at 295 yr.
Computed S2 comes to 271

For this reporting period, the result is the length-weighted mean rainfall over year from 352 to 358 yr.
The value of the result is 259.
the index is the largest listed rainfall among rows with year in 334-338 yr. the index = 284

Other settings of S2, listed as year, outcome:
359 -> 252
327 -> 150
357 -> 244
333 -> 260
